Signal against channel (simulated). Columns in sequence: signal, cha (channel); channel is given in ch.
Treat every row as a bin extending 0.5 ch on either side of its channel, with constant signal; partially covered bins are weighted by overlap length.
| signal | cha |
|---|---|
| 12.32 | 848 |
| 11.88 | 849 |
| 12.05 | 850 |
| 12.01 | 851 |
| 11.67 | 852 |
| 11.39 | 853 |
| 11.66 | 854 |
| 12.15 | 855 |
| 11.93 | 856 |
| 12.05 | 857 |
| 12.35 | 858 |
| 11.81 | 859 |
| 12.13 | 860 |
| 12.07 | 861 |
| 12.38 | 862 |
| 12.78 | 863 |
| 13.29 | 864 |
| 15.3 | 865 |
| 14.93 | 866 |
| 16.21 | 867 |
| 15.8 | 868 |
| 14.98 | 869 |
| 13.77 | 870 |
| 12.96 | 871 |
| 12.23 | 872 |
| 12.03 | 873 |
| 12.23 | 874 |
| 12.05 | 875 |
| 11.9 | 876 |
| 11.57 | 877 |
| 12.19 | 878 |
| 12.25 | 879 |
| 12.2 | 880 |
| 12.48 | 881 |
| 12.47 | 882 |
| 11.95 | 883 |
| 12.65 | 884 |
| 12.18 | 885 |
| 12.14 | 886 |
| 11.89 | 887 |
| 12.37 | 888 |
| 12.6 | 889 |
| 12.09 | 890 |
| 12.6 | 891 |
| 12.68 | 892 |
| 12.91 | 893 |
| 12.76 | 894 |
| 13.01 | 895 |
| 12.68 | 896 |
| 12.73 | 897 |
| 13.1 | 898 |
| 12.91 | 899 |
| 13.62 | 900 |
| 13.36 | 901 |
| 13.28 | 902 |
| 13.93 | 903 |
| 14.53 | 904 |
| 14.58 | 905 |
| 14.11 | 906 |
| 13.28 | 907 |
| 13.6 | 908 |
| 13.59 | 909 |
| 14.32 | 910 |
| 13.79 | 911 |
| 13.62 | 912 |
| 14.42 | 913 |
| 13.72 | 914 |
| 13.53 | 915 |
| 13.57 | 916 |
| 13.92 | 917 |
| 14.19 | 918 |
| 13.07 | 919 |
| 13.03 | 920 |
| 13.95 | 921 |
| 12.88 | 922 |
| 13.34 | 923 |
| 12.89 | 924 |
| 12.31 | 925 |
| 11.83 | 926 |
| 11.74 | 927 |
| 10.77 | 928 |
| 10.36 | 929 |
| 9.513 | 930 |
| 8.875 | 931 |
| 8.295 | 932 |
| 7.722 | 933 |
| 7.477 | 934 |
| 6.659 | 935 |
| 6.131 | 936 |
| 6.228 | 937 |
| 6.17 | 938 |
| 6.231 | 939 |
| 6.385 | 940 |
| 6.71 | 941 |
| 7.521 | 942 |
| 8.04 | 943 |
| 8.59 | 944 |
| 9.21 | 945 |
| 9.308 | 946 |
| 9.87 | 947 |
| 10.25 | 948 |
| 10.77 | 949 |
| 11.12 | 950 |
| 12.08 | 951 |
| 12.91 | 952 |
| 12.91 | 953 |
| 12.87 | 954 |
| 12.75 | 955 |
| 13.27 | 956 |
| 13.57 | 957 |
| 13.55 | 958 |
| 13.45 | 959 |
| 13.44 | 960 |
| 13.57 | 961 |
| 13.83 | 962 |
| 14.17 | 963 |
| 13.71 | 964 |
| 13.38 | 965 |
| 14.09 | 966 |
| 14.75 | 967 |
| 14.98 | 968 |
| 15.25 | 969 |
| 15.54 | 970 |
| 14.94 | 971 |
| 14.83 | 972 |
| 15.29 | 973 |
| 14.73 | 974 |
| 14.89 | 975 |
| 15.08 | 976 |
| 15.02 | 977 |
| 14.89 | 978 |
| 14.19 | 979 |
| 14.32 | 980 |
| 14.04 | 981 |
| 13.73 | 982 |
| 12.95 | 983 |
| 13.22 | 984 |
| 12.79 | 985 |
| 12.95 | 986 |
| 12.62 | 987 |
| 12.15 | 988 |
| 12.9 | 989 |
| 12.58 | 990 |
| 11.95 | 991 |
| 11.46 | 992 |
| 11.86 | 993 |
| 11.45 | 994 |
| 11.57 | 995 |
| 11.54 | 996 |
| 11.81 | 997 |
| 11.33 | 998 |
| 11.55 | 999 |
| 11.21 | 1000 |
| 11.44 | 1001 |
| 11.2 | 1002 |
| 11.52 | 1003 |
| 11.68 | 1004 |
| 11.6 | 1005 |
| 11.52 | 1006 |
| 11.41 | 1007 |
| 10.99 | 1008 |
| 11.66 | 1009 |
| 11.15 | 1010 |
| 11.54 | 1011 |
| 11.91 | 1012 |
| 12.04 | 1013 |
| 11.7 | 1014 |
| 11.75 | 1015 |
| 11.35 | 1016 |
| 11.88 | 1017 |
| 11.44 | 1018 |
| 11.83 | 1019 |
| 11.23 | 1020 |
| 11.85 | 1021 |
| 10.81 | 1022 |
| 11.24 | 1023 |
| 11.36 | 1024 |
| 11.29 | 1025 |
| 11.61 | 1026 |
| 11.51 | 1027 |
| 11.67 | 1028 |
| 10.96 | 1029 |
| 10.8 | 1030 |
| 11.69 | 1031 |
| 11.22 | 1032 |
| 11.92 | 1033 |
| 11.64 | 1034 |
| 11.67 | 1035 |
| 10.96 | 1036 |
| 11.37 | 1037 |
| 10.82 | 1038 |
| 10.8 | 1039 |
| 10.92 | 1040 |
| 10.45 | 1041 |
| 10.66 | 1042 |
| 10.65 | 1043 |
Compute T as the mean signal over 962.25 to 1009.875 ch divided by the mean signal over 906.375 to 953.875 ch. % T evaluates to 1.20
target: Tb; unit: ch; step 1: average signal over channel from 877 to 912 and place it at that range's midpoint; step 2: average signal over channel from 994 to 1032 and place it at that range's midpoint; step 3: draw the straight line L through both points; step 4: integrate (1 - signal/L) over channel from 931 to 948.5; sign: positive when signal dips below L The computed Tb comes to 6.6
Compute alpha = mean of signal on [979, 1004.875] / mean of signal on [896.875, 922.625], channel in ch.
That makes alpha 0.90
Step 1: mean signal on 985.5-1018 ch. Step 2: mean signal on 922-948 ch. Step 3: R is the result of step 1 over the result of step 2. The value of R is 1.3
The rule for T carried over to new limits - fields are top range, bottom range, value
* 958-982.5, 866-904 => 1.12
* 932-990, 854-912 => 0.92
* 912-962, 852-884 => 0.86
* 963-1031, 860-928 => 0.96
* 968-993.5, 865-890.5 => 1.07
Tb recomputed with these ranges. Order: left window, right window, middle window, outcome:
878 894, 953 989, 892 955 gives 7.3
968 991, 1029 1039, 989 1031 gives 3.2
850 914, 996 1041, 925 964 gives 6.2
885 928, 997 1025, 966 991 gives -4.3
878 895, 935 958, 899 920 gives -4.4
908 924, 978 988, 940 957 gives 3.8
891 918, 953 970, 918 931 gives 1.5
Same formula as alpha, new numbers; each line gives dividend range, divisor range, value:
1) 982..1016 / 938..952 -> 1.32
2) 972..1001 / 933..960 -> 1.33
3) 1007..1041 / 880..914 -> 0.87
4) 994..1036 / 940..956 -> 1.12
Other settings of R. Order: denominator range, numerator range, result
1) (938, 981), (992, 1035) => 0.92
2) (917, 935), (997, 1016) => 1.02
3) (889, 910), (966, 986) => 1.09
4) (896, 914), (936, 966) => 0.80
